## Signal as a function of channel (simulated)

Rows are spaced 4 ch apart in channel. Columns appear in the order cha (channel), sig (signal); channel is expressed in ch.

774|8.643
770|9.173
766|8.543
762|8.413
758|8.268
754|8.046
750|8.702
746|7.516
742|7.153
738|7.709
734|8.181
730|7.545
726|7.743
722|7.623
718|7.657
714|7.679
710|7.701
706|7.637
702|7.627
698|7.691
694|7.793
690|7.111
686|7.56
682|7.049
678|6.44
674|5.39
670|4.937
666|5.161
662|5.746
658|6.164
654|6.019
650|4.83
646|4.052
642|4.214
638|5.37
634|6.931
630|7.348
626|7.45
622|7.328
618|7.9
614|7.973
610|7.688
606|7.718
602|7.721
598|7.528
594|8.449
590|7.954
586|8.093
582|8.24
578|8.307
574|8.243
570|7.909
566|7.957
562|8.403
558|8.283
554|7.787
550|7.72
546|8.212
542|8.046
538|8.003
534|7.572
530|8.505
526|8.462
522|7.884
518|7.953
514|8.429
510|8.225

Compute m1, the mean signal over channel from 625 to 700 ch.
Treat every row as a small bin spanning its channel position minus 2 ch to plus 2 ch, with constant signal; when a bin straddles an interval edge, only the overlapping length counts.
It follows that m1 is 6.15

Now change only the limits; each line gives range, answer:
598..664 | 6.56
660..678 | 5.43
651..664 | 5.89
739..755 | 7.83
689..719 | 7.63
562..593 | 8.13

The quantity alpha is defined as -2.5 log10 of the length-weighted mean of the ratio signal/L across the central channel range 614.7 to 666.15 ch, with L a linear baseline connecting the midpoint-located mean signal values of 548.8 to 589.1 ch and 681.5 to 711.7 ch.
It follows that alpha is 0.26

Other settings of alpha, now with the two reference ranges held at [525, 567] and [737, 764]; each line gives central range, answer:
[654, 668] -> 0.36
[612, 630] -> 0.06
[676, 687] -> 0.15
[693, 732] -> 0.05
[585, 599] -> 0.00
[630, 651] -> 0.45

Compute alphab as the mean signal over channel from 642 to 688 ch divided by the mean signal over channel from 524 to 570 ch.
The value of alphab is 0.70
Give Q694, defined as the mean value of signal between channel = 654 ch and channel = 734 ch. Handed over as 6.97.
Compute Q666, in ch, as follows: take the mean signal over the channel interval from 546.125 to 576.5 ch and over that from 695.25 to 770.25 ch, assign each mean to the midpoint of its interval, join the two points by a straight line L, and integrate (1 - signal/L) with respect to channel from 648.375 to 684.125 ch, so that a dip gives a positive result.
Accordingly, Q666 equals 9.86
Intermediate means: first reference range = 8.06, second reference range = 7.9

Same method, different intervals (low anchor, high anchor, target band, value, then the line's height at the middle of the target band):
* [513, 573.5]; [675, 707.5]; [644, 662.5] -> 5.34 ch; 7.5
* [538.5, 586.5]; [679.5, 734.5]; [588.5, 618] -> 0.34 ch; 7.95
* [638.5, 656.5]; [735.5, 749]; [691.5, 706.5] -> -3.16 ch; 6.34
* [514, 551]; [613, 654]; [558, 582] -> -2.51 ch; 7.41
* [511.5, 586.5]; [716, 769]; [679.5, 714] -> 2.05 ch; 7.99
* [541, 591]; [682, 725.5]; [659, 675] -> 4.90 ch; 7.72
